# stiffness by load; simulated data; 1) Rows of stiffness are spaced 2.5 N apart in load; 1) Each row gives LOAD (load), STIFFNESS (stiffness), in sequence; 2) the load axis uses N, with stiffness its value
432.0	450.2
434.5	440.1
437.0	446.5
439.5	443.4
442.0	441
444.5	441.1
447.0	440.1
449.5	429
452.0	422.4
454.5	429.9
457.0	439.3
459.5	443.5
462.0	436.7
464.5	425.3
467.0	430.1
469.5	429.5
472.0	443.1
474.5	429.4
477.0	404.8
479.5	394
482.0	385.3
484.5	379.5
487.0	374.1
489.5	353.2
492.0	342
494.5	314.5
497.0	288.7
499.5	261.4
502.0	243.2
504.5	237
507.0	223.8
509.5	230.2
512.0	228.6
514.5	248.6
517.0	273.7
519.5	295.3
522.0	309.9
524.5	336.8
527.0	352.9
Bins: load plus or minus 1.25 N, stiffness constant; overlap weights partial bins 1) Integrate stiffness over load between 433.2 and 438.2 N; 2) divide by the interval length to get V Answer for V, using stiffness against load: 443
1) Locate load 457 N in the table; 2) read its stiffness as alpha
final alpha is 439.3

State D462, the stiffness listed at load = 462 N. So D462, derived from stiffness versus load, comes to 436.7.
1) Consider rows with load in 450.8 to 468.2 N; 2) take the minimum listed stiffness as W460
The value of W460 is 422.4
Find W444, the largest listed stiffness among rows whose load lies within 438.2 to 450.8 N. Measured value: 443.4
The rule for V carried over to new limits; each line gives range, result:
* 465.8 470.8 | 430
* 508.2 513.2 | 229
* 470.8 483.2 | 411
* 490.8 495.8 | 328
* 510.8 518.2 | 250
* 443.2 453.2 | 433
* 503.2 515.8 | 234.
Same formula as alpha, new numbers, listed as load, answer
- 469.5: 429.5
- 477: 404.8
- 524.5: 336.8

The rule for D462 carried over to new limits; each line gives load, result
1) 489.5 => 353.2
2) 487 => 374.1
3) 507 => 223.8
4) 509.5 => 230.2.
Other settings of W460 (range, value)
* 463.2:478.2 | 404.8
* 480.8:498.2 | 288.7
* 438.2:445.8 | 441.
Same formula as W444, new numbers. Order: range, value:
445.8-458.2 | 440.1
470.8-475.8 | 443.1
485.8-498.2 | 374.1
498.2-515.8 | 261.4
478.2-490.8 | 394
